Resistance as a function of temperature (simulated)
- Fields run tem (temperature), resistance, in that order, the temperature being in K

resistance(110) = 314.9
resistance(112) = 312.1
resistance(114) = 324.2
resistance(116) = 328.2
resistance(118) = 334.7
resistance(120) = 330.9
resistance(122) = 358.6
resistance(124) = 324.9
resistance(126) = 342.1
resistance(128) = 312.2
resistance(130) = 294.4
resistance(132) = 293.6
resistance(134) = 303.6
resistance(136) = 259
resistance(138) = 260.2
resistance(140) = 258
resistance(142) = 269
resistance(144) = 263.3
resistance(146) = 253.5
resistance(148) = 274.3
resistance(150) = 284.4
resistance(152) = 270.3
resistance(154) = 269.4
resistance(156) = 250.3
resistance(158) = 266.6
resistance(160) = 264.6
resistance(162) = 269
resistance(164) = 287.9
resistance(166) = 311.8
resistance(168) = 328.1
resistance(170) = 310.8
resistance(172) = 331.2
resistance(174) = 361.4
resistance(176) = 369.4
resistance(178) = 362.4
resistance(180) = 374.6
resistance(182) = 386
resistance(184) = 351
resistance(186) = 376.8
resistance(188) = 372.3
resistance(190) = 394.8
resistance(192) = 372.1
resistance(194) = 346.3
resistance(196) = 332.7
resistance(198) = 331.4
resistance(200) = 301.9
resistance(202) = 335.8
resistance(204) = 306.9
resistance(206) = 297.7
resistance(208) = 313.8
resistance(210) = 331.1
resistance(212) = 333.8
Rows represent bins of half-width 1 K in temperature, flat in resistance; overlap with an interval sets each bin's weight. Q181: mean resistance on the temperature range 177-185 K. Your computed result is 368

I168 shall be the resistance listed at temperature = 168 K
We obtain 328.1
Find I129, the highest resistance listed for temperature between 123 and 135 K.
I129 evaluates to 342.1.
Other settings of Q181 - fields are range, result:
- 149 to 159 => 268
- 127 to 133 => 300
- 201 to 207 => 313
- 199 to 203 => 319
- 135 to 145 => 262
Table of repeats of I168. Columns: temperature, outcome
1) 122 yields 358.6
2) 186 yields 376.8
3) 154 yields 269.4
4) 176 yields 369.4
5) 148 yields 274.3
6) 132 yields 293.6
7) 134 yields 303.6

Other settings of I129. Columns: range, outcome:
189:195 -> 394.8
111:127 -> 358.6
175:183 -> 386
